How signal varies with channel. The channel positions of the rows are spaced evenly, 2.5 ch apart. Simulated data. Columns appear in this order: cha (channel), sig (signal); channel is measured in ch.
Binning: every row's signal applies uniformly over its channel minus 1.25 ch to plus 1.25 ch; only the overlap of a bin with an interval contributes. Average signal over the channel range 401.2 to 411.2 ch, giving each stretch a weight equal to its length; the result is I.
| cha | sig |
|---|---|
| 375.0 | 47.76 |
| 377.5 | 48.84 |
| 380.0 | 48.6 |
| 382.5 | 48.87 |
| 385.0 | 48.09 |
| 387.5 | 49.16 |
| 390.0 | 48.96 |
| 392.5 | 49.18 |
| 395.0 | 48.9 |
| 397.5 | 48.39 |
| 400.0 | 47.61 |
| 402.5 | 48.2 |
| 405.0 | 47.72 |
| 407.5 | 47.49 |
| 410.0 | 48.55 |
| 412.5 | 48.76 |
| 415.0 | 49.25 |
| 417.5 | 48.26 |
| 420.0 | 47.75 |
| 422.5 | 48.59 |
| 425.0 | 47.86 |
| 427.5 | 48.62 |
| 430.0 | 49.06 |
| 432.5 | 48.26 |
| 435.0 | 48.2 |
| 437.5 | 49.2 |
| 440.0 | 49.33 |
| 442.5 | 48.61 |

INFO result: 48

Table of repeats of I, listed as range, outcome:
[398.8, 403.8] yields 47.9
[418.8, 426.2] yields 48.1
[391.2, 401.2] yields 48.5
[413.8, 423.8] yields 48.5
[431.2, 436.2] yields 48.2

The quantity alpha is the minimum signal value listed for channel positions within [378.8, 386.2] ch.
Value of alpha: 48.09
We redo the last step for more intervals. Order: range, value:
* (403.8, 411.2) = 47.49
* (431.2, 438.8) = 48.2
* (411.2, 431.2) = 47.75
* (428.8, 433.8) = 48.26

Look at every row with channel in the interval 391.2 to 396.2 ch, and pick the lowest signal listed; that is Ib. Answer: 48.9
